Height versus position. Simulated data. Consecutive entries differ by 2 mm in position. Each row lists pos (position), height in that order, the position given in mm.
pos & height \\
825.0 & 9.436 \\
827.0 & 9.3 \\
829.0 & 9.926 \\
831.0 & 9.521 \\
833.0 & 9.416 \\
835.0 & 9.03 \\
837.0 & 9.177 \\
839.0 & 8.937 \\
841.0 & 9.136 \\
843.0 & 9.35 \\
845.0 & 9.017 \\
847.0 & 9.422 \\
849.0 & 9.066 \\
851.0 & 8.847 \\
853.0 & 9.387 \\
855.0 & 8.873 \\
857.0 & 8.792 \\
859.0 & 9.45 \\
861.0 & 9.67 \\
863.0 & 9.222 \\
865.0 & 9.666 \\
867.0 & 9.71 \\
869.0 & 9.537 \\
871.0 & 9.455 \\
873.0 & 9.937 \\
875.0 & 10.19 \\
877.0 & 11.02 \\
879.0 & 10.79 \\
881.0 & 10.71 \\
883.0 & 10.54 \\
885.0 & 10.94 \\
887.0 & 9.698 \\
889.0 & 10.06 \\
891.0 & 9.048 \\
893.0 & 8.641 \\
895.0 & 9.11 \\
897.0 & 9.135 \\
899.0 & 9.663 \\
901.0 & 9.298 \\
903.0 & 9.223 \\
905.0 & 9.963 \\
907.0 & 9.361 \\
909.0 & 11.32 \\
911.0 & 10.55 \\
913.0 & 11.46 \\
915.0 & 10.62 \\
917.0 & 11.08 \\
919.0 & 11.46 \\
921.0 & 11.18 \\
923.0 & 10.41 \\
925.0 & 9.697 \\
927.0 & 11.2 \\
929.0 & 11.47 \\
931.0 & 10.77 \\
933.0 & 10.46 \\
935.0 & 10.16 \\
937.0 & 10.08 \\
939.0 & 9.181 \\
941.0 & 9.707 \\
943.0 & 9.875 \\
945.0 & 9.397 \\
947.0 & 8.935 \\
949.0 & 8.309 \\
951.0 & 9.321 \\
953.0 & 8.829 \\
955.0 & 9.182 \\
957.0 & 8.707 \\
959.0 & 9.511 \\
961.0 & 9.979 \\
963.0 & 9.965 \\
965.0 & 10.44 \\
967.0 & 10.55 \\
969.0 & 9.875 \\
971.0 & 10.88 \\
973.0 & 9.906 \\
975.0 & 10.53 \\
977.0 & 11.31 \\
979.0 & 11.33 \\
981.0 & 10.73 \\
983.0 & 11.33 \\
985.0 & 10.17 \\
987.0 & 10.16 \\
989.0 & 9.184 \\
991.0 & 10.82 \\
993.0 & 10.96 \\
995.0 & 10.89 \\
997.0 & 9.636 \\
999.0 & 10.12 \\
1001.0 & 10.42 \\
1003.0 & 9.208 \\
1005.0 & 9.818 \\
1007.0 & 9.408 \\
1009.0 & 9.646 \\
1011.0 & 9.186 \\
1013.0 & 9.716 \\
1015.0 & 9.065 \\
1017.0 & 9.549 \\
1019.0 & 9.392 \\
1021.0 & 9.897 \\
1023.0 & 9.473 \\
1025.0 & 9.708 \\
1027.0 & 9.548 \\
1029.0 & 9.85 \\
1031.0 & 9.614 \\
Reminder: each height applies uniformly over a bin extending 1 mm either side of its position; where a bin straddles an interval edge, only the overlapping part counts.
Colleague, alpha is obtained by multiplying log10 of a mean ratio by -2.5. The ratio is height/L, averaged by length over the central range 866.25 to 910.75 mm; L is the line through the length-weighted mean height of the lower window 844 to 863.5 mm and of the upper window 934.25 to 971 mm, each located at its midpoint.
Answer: -0.06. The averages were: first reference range 9.17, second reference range 9.59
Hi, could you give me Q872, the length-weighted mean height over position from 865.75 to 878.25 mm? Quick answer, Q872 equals 9.98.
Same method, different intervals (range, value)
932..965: 9.5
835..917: 9.71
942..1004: 10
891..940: 10.2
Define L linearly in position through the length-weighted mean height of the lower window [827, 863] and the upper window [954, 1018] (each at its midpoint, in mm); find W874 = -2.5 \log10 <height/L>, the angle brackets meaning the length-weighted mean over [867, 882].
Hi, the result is -0.09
